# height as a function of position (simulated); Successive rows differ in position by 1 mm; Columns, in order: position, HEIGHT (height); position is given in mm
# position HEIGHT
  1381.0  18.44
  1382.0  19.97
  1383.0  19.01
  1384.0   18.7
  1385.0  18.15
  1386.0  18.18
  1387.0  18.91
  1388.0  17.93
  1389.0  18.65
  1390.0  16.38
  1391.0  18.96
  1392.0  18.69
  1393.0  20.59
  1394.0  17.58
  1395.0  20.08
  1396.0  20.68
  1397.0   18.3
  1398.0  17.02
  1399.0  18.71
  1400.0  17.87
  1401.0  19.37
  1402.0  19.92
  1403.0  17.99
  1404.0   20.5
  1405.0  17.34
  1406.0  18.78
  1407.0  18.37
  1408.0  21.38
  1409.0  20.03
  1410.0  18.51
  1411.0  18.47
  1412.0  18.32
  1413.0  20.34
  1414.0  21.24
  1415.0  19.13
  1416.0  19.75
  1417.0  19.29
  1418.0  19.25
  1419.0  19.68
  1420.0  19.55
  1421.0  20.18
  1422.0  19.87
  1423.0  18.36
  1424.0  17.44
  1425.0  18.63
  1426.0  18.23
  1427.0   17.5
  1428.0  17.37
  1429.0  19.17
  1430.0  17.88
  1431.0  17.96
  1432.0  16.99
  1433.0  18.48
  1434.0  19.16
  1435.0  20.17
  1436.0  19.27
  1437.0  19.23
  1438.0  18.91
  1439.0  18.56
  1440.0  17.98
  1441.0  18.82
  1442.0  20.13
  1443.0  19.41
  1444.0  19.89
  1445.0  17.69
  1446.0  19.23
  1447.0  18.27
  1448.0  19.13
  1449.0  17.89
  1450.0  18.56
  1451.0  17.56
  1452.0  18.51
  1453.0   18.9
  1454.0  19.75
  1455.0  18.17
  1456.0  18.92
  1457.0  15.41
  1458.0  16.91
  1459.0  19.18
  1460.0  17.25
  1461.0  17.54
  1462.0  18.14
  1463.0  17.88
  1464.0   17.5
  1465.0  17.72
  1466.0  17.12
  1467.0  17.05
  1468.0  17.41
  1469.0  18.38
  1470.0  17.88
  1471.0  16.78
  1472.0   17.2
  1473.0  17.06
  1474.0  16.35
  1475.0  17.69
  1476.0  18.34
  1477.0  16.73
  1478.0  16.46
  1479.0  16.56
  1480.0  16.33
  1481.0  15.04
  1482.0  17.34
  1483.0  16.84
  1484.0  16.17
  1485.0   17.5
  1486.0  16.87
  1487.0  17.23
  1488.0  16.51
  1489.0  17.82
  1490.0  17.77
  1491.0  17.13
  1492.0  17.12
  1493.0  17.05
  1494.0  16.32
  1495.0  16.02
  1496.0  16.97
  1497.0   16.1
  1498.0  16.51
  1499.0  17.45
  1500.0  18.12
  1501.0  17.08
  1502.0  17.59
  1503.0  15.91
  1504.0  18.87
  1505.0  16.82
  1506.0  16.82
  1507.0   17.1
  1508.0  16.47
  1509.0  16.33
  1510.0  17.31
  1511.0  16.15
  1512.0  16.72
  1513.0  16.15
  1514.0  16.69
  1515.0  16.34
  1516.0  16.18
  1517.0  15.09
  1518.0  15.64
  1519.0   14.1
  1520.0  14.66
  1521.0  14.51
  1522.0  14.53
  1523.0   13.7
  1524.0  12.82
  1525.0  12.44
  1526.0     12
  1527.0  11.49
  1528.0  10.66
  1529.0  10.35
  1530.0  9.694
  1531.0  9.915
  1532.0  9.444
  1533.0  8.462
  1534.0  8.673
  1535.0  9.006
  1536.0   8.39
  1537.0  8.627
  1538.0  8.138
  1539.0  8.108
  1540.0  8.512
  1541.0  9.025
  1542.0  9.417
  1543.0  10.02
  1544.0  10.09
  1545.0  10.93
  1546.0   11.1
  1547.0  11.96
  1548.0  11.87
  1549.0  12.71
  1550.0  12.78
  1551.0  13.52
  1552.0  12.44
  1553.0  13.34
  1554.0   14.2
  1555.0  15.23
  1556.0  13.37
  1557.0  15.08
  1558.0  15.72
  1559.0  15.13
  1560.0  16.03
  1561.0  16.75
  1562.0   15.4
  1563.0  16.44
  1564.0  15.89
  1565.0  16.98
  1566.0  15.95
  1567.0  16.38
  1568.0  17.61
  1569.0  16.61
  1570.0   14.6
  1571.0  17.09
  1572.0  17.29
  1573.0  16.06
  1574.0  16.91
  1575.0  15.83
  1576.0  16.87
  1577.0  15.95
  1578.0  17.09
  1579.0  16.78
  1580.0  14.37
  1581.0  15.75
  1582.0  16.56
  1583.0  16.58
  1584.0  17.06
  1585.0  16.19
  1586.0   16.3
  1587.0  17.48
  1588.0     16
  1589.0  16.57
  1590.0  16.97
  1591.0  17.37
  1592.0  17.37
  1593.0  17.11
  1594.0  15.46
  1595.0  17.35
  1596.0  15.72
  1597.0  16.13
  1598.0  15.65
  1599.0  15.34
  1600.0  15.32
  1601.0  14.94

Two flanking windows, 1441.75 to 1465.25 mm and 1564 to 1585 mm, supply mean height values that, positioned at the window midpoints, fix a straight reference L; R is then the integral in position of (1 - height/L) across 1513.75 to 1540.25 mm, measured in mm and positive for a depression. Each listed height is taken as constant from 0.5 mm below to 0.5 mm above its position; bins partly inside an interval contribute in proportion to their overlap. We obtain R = 8.34 mm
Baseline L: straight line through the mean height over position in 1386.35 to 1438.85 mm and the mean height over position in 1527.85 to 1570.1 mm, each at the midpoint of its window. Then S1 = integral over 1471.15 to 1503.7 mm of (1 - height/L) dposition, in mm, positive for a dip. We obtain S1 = -3.39 mm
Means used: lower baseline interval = 18.9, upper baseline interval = 12.4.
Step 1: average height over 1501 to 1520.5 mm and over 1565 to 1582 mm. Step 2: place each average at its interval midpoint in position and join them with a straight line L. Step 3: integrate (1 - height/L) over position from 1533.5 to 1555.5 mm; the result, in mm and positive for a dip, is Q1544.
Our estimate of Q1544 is 7.5 mm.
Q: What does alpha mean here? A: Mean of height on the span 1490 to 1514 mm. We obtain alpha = 16.9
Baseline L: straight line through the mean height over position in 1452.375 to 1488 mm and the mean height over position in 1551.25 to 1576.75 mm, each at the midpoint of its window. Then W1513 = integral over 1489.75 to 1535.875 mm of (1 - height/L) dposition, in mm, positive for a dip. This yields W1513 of 5.2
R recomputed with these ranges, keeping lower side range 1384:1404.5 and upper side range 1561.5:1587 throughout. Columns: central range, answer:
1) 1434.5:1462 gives -0.82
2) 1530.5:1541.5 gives 5.29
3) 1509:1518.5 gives 0.50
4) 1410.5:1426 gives -0.72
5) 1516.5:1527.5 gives 2.15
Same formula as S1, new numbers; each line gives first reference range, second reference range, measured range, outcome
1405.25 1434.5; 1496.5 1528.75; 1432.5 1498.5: -1.8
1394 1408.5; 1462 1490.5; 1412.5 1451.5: -1.4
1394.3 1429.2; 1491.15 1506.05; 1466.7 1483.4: 0.5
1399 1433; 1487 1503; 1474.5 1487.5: 0.4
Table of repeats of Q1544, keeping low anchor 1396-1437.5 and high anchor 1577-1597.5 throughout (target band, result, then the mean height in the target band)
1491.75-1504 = 0.6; 16.9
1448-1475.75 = 0.8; 17.8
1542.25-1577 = 4.6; 14.6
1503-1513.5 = 0.5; 16.8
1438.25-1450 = -0.2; 18.8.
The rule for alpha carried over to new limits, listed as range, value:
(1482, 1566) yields 14.2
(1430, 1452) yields 18.7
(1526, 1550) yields 9.96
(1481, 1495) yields 16.9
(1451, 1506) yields 17.3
